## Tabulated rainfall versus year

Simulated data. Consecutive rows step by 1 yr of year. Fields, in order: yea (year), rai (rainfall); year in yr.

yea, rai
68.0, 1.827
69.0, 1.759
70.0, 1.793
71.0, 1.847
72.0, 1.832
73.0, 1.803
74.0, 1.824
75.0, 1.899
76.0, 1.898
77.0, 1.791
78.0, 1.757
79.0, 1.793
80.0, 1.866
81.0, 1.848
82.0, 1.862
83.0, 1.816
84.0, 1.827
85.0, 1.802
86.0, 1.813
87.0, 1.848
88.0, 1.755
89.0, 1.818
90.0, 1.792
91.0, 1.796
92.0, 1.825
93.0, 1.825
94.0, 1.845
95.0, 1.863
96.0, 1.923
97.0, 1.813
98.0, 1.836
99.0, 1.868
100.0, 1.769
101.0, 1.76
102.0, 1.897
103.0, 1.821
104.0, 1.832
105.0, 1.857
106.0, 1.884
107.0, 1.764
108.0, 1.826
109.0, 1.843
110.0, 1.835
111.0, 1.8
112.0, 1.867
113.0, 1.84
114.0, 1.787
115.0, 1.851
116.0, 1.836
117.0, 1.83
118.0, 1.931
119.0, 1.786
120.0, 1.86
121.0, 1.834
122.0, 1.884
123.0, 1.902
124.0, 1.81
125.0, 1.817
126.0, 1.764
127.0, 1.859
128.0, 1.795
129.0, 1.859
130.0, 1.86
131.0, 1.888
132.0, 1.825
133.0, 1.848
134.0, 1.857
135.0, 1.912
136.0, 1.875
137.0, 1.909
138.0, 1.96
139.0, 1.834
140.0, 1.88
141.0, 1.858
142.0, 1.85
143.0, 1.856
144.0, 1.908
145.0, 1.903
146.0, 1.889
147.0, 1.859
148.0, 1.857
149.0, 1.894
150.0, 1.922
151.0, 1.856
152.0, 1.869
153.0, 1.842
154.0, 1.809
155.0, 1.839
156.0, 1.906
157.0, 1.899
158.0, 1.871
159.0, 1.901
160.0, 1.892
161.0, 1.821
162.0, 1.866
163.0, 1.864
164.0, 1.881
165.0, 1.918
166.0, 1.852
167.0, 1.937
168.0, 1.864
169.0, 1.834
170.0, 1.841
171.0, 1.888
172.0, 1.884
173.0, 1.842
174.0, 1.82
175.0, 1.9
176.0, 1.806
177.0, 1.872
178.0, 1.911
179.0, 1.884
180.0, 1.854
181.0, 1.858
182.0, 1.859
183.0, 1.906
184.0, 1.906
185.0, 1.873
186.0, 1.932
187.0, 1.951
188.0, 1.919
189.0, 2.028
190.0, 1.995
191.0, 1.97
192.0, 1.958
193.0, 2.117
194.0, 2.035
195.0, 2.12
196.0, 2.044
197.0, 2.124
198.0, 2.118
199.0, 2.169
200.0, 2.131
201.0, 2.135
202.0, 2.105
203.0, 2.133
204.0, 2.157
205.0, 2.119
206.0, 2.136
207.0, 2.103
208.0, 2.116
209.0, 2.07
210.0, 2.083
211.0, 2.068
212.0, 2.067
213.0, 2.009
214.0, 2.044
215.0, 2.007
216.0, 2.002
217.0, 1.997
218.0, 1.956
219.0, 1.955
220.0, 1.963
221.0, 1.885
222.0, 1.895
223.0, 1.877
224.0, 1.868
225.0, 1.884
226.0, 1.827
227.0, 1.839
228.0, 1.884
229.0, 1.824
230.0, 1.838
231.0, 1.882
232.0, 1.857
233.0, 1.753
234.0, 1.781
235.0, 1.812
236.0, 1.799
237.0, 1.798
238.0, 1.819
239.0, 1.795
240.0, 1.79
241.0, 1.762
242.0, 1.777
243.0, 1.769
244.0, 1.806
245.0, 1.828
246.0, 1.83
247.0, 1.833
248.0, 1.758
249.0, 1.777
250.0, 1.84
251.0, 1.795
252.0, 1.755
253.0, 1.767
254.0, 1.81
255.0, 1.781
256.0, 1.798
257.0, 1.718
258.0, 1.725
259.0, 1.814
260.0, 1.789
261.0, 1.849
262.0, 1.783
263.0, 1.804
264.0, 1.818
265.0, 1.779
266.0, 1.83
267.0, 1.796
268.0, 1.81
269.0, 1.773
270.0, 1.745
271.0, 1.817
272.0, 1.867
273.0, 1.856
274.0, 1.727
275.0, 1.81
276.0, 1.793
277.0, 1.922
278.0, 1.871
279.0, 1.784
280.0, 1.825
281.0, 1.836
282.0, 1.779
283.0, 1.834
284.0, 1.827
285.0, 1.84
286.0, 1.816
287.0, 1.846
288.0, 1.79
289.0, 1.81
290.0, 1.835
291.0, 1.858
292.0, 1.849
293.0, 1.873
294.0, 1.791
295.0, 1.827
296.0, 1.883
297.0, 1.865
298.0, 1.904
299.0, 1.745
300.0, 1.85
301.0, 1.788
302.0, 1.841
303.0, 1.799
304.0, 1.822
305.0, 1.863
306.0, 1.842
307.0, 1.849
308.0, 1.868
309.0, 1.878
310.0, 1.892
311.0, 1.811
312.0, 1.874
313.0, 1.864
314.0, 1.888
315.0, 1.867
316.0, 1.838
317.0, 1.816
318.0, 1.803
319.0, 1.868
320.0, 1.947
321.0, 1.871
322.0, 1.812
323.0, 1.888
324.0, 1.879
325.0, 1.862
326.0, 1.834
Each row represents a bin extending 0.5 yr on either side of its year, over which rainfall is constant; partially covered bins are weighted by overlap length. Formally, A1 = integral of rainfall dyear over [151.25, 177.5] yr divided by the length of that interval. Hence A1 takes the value 1.87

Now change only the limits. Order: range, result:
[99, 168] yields 1.86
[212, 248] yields 1.87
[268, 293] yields 1.82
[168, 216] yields 1.99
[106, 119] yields 1.83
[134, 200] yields 1.91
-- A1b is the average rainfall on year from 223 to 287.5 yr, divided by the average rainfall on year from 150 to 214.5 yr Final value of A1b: 0.9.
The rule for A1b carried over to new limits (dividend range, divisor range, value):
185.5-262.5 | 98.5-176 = 1.03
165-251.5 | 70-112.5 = 1.05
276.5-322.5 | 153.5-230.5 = 0.94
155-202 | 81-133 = 1.06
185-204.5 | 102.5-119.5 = 1.12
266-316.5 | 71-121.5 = 1.00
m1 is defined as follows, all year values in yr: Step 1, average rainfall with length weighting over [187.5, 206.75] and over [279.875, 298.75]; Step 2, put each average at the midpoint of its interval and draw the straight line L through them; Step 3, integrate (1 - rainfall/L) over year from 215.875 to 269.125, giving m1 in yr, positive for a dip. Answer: 3.7 yr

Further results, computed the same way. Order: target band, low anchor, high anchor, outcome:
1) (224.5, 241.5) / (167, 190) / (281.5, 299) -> 0.4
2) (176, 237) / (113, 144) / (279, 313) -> -4.0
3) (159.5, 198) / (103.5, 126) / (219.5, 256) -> -1.9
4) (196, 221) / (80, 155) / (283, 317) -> -3.1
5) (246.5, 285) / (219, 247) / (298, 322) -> 0.8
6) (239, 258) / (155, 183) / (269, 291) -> 0.5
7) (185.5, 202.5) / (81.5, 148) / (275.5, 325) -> -1.9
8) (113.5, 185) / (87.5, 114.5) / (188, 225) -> 2.2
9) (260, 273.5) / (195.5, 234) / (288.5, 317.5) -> 0.7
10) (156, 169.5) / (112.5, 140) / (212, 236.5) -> -0.1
